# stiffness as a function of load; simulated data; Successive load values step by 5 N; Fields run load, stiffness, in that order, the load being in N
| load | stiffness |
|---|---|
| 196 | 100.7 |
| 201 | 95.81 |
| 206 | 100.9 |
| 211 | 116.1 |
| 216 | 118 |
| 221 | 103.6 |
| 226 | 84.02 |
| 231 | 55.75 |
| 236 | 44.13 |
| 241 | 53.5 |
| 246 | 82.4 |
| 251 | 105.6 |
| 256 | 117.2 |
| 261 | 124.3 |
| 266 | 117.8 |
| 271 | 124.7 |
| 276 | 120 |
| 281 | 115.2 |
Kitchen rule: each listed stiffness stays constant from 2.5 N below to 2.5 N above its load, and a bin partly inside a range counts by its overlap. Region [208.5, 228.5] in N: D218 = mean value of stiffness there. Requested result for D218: 105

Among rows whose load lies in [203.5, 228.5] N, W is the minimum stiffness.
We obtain 84.02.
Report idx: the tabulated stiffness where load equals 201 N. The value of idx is 95.81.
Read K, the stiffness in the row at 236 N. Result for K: 44.13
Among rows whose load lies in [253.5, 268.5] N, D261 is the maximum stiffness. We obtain 124.3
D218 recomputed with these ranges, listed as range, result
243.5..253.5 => 94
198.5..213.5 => 104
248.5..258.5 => 111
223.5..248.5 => 64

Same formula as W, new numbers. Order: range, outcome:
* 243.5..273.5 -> 82.4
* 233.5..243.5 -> 44.13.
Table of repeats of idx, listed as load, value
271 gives 124.7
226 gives 84.02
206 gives 100.9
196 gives 100.7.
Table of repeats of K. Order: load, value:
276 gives 120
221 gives 103.6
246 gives 82.4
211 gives 116.1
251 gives 105.6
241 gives 53.5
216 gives 118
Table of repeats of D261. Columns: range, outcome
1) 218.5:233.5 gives 103.6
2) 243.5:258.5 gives 117.2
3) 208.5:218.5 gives 118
